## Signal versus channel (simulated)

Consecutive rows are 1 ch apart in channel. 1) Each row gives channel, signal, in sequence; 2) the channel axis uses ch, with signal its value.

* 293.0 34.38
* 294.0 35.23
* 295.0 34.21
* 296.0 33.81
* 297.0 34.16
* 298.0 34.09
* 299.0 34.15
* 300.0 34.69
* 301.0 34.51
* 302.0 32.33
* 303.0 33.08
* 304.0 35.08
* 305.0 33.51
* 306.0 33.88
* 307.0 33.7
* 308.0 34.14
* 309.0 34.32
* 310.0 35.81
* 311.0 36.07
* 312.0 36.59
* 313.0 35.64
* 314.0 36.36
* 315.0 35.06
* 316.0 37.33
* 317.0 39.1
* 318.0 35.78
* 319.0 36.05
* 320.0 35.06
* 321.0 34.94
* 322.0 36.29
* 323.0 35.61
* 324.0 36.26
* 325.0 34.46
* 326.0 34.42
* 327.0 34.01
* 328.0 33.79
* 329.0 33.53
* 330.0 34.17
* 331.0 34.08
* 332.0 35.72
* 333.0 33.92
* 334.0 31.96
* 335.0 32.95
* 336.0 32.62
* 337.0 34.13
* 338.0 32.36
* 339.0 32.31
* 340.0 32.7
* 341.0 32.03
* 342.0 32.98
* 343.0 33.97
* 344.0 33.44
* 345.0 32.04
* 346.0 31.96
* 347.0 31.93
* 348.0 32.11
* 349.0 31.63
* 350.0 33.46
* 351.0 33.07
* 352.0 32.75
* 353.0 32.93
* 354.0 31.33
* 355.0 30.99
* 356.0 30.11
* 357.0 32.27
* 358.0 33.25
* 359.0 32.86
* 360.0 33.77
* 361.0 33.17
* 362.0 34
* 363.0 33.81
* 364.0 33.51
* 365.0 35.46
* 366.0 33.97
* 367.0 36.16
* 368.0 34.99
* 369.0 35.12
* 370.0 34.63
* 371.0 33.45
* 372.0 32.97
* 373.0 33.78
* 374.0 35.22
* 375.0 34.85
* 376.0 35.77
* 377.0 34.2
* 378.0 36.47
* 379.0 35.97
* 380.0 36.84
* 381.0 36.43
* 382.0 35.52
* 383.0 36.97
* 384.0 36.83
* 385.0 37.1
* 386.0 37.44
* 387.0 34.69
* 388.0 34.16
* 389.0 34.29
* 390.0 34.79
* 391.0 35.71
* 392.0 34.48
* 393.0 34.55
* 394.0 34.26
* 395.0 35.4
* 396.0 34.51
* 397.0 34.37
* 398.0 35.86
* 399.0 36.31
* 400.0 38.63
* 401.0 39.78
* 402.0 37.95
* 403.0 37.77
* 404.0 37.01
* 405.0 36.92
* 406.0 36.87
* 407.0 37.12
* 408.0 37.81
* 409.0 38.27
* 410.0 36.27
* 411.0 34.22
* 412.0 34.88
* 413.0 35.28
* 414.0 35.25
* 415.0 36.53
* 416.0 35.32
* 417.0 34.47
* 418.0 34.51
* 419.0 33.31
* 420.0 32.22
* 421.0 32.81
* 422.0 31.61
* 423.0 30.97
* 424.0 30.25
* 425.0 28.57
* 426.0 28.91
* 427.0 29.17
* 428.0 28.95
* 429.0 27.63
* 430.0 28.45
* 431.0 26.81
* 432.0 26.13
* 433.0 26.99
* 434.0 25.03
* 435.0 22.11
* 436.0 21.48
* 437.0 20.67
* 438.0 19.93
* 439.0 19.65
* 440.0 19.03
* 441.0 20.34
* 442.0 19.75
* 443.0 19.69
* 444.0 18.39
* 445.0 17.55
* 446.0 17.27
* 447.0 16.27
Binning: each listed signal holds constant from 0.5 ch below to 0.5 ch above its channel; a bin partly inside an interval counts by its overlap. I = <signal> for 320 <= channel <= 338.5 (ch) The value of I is 34.2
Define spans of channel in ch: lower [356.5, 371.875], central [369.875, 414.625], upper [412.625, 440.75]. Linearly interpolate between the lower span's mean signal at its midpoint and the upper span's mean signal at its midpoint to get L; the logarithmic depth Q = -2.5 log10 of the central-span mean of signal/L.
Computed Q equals -0.14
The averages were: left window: 34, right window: 28.5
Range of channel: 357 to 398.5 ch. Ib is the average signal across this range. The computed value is 34.9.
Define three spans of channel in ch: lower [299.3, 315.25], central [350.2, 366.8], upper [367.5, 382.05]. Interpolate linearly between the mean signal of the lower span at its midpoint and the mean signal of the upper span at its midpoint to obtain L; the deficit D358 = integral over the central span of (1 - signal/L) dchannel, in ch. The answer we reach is 0.93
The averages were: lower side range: 34.7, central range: 33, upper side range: 35.1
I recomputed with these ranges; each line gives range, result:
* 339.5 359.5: 32.4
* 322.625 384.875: 33.9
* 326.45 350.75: 33.1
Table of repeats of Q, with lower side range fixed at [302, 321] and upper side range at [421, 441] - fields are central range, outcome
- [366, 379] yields -0.14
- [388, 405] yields -0.25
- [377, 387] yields -0.22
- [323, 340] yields 0.00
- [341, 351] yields 0.00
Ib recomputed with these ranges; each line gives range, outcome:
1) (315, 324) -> 36.2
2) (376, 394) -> 35.6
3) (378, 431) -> 34.6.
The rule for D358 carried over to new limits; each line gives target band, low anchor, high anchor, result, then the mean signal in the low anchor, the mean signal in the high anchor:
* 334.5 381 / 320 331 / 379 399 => 2.14 ch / 34.7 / 35.5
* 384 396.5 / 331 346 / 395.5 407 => 0.36 ch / 33.1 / 36.9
